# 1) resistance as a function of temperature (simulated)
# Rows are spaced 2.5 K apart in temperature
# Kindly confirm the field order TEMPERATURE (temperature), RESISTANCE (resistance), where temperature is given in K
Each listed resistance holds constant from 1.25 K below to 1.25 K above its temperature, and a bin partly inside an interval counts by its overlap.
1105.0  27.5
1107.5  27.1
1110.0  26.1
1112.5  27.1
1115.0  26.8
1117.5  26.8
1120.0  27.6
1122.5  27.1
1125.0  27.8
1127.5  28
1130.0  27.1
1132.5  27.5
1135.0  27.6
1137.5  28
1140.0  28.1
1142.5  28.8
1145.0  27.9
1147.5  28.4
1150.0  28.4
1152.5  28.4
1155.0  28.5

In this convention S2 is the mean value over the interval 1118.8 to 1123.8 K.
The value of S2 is 27.4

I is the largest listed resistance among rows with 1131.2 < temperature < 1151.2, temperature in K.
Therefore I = 28.8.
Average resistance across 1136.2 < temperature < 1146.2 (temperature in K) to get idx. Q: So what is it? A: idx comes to 28.2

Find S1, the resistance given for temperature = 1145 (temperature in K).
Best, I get 27.9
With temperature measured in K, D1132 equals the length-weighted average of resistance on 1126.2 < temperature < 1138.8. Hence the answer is 27.6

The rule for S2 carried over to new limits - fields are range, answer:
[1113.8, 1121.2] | 27.1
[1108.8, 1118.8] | 26.7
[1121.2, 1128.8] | 27.6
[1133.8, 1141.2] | 27.9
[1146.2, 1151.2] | 28.4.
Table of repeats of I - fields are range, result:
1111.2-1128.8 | 28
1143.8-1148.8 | 28.4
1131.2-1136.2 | 27.6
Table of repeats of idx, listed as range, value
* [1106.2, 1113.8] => 26.8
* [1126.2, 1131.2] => 27.6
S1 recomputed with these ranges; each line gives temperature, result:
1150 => 28.4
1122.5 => 27.1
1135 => 27.6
